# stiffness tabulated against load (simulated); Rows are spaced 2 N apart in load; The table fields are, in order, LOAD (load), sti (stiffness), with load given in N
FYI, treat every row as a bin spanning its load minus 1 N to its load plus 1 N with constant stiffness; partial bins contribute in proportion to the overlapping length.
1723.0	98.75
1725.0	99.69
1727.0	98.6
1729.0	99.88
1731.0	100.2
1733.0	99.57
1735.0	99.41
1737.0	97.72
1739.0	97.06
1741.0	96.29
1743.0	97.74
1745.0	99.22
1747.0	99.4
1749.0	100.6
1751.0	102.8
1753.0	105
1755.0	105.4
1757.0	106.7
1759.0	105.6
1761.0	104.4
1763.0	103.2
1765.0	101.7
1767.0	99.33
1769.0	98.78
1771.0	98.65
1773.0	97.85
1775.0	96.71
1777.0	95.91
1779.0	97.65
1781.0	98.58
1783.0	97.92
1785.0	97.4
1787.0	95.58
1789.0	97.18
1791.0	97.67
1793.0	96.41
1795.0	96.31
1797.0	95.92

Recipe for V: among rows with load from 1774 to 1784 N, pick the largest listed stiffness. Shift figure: 98.58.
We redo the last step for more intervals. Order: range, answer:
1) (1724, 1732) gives 100.2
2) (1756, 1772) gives 106.7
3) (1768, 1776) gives 98.78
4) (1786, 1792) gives 97.67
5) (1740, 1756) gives 105.4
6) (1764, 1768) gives 101.7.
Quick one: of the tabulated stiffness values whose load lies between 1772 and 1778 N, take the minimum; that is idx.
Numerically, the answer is 95.91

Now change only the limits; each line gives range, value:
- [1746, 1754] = 99.4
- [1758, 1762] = 104.4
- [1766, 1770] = 98.78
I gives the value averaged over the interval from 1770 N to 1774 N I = 98.2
